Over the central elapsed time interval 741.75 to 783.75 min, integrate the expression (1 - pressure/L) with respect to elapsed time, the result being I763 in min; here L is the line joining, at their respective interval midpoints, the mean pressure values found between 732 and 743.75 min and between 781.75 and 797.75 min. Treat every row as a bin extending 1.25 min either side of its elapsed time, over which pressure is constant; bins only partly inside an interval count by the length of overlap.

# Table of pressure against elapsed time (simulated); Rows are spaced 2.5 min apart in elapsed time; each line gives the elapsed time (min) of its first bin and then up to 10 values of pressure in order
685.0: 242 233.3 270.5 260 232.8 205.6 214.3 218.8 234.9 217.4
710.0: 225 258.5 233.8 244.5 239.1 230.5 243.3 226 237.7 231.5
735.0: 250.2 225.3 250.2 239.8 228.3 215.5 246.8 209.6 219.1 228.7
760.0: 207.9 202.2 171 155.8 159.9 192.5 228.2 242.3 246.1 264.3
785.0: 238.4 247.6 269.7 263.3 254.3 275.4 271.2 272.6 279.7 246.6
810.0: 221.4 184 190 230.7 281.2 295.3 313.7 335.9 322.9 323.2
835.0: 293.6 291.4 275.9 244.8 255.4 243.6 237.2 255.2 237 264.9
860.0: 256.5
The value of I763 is 5.7 min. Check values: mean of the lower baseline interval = 240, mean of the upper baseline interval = 258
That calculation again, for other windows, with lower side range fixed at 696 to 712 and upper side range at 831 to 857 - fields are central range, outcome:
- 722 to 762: 0.6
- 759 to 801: 3.0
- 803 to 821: 1.5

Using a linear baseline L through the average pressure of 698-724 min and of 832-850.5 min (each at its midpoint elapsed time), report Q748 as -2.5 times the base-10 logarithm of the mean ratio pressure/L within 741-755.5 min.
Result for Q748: 0.07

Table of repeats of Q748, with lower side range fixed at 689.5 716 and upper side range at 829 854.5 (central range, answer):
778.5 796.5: 0.009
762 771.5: 0.421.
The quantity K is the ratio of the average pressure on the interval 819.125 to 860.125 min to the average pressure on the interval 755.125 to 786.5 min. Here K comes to 1.31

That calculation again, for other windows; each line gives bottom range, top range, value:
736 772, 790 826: 1.21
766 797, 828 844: 1.27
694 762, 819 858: 1.22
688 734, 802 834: 1.15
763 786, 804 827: 1.20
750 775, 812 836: 1.41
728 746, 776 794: 1.07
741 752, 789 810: 1.14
